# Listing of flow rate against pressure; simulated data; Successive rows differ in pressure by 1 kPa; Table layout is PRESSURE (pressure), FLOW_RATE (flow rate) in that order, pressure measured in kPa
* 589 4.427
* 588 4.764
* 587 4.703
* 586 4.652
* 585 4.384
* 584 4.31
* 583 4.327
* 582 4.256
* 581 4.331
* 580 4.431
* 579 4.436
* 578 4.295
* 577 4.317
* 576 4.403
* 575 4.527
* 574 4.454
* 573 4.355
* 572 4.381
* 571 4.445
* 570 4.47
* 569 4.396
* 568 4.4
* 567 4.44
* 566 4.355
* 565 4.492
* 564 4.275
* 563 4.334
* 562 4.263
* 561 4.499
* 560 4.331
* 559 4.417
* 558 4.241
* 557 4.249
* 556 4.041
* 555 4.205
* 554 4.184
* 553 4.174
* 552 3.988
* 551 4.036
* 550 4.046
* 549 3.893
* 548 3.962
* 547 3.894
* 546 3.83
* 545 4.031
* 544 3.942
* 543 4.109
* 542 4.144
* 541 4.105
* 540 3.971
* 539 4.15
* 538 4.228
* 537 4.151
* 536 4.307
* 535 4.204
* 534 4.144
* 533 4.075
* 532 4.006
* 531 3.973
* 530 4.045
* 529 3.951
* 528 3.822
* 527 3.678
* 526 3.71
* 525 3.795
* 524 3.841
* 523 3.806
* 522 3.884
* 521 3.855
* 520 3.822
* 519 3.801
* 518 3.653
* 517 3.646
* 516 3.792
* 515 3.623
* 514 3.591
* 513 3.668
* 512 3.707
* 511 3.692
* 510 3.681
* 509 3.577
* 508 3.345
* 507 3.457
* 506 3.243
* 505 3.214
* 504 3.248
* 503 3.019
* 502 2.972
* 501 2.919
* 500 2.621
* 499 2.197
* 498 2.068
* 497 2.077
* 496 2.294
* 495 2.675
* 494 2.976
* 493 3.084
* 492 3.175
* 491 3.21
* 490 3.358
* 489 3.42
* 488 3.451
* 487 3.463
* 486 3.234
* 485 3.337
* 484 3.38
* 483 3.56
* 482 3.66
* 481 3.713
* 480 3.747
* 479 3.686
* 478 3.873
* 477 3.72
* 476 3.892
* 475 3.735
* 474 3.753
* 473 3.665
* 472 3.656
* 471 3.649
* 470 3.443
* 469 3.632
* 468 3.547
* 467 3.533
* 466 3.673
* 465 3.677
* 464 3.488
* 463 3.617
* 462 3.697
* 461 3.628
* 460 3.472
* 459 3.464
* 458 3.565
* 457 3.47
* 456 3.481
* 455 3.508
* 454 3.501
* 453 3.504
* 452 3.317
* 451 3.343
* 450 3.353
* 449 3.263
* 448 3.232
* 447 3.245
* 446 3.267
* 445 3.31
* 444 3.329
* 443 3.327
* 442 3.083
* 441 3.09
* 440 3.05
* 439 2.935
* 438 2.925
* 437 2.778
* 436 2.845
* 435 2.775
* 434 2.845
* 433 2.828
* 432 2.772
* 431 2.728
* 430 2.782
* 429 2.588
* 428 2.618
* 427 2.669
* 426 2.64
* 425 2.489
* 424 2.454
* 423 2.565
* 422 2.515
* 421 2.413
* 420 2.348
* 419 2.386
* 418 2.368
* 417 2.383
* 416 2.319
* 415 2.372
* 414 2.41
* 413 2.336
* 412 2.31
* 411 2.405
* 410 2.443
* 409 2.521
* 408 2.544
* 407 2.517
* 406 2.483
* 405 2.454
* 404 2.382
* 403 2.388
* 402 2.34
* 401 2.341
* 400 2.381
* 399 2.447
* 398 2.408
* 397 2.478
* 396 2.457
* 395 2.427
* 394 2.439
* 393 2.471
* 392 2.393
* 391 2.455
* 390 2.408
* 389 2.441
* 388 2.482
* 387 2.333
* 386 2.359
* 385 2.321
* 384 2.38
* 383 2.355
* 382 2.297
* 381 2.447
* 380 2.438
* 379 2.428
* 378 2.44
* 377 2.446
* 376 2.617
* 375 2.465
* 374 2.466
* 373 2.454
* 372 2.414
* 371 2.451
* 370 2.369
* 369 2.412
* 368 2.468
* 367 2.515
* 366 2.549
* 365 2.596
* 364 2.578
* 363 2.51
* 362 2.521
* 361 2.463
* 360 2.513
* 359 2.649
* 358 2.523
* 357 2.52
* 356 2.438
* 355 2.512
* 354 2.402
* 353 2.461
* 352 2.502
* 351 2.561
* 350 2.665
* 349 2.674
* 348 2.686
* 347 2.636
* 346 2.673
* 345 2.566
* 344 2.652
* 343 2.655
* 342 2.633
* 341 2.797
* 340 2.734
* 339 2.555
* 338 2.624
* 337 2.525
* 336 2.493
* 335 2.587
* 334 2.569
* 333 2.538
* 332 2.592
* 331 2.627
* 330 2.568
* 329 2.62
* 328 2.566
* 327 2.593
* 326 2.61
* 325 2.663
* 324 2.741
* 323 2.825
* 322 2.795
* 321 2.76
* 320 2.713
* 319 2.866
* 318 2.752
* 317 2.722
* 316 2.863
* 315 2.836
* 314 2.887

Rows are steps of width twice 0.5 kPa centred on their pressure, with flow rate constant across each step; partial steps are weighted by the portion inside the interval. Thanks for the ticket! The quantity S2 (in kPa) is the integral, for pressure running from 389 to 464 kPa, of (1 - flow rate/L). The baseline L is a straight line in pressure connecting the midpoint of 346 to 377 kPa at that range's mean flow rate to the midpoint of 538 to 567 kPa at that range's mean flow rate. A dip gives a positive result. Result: 7.1 kPa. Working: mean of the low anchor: 2.52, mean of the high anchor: 4.16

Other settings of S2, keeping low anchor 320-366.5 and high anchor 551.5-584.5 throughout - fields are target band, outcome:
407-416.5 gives 2.2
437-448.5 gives 0.8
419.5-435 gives 3.0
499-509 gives 2.0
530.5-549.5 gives 0.3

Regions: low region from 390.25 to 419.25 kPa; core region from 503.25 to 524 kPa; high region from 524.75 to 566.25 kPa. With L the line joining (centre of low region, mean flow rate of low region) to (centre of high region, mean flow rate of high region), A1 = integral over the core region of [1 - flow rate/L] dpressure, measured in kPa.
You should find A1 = 0.6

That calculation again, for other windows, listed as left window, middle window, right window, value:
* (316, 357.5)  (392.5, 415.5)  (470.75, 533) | 4.2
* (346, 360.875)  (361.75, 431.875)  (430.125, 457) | 9.3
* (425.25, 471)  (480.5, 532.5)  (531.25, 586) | 5.0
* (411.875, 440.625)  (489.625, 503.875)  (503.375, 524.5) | 2.7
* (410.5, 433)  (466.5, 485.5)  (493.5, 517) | -4.8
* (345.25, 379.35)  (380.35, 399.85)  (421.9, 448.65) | 1.8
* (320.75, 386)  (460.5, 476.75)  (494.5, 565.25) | -1.5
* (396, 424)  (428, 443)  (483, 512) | -1.4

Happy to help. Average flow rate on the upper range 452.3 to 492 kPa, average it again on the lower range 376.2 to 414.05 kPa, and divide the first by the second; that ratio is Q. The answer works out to 1.5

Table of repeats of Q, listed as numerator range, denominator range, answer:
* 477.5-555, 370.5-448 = 1.40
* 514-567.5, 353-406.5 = 1.65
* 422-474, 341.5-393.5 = 1.28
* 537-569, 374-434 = 1.69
